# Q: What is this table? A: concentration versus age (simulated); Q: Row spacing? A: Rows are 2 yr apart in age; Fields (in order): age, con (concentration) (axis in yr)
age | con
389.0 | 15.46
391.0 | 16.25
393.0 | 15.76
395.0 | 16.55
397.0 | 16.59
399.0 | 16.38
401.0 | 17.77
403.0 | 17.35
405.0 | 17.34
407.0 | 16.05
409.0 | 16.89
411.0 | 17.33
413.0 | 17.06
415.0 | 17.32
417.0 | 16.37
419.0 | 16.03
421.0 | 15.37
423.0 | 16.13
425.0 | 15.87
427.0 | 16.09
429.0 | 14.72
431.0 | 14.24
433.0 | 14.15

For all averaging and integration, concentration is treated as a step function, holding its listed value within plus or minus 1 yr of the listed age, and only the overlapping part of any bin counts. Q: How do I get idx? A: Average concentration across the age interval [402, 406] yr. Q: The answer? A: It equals 17.3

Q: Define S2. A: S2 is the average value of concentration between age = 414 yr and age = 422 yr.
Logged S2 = 16.3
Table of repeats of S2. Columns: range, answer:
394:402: 16.8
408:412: 17.1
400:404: 17.6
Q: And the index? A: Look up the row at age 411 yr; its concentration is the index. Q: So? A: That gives 17.33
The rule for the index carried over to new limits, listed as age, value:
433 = 14.15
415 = 17.32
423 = 16.13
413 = 17.06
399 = 16.38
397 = 16.59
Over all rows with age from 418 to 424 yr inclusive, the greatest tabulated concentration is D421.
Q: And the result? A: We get 16.13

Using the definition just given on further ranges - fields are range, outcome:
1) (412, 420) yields 17.32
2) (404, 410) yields 17.34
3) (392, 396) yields 16.55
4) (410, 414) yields 17.33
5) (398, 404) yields 17.77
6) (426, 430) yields 16.09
